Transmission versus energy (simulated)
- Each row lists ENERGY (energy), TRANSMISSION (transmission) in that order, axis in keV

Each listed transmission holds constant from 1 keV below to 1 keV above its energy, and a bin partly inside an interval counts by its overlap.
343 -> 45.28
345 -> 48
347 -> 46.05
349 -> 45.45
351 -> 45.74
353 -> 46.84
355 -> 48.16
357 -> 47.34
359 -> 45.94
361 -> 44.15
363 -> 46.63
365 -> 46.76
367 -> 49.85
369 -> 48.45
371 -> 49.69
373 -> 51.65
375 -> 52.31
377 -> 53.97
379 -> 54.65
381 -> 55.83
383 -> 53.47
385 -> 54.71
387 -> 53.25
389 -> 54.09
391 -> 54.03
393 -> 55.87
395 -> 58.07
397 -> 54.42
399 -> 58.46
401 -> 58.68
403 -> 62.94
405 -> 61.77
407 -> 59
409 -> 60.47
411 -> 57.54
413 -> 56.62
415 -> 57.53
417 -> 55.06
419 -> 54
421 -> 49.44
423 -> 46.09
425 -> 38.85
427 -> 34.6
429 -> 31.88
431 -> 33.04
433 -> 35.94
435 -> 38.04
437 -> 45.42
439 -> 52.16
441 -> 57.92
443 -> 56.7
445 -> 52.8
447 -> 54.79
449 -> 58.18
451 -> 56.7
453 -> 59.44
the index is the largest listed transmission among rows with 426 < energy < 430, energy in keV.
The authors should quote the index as 34.6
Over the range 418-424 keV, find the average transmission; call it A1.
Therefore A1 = 49.8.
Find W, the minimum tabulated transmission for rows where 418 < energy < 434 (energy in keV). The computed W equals 31.88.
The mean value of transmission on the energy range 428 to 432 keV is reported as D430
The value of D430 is 32.5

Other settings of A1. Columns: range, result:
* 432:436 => 37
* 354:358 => 47.8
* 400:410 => 60.6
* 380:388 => 54.3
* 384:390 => 54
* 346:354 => 46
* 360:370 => 47.2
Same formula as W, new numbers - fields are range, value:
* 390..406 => 54.03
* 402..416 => 56.62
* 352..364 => 44.15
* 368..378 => 48.45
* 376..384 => 53.47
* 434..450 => 38.04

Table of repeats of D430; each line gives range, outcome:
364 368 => 48.3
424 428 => 36.7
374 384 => 54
